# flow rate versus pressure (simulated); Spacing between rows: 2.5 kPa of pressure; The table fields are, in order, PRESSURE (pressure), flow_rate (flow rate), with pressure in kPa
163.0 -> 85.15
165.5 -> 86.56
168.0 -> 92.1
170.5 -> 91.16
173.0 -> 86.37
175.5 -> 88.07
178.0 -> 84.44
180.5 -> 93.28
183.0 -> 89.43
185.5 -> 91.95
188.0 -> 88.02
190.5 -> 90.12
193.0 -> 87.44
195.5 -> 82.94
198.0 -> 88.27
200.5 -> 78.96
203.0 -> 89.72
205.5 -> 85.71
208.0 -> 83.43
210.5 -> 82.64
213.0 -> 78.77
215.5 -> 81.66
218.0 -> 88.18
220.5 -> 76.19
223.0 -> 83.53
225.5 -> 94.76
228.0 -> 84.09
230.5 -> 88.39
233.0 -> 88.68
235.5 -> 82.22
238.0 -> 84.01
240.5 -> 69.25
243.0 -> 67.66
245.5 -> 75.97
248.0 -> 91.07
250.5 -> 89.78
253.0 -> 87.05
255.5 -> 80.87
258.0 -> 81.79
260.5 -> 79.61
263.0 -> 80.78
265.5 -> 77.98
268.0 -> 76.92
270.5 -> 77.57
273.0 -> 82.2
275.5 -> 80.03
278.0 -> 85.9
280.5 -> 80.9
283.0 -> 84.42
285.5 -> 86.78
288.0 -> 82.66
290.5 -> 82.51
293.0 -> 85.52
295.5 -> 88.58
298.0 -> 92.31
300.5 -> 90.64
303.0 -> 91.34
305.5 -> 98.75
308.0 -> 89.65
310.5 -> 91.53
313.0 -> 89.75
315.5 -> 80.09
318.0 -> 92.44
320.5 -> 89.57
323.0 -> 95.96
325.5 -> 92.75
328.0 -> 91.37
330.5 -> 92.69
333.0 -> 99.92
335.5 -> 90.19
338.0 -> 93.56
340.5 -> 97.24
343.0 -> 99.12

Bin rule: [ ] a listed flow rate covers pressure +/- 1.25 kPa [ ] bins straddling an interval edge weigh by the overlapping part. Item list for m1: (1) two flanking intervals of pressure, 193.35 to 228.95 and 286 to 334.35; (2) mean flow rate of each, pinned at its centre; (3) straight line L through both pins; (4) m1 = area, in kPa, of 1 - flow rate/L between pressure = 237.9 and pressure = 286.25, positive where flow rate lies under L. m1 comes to 3.6 kPa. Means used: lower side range 84.3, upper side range 90.4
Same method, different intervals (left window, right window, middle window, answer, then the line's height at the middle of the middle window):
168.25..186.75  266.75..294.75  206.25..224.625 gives 0.9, 86.8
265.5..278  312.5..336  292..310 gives -1.0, 86.3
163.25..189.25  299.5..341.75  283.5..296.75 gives 0.9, 91.5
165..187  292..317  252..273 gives 2.2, 89.7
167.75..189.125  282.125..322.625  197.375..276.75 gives 5.9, 89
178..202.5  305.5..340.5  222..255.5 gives 2.2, 89.3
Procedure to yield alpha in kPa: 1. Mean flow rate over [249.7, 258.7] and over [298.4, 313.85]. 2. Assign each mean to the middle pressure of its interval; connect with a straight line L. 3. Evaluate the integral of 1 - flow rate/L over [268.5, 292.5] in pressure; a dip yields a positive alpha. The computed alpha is 1.6 kPa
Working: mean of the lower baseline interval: 84.8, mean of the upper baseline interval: 92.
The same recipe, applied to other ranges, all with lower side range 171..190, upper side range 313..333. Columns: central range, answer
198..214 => 1.0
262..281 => 2.1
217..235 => 0.7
